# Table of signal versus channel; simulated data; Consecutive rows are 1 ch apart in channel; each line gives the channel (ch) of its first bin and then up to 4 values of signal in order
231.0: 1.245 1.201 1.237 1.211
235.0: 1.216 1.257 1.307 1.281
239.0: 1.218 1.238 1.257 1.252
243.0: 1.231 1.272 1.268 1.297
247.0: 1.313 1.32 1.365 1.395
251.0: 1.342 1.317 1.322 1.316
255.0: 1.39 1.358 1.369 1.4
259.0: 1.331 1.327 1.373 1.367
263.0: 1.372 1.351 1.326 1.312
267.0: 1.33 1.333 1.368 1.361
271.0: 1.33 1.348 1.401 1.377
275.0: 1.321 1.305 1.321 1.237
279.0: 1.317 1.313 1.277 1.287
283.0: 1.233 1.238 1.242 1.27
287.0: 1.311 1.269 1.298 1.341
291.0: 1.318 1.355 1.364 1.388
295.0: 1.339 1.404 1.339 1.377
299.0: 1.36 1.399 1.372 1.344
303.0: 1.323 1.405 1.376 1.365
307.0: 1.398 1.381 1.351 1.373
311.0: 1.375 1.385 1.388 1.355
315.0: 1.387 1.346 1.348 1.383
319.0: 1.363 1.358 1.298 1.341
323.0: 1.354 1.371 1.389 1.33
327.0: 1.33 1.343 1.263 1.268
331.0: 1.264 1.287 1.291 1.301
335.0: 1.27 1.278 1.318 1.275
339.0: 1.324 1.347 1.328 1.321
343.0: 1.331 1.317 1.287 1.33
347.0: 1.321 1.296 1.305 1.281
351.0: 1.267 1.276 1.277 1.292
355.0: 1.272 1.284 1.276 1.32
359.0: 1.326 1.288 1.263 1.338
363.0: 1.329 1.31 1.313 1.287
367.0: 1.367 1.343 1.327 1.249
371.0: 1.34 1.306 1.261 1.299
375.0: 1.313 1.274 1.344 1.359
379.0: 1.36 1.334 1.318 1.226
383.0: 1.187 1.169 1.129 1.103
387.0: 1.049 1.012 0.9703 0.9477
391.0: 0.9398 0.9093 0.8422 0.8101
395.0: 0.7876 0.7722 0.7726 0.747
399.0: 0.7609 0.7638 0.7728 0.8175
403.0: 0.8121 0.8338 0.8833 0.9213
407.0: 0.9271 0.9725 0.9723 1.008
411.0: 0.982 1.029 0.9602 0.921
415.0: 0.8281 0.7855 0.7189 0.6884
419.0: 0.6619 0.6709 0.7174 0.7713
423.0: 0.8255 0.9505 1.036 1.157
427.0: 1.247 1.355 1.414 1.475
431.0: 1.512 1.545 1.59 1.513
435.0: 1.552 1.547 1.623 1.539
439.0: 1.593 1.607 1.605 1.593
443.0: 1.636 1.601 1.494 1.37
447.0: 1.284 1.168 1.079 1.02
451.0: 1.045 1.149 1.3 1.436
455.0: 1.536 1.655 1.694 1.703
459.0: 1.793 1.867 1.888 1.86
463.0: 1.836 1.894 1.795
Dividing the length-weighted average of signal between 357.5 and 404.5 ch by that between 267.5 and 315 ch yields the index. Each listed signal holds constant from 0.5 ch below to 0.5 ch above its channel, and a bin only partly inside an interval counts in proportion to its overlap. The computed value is 0.84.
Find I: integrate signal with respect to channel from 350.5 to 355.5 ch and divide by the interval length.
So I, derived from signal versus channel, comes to 1.28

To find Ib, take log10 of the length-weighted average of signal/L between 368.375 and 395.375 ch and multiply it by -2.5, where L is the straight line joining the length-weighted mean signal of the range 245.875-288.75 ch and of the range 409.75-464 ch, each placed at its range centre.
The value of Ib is 0.14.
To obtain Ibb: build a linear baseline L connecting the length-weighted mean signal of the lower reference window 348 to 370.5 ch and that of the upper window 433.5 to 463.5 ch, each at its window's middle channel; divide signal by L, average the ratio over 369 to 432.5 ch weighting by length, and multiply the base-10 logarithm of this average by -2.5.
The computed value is 0.33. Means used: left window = 1.3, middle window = 1.03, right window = 1.52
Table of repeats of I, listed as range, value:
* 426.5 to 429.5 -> 1.34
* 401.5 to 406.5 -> 0.854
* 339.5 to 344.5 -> 1.33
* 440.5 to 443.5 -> 1.61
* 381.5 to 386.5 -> 1.16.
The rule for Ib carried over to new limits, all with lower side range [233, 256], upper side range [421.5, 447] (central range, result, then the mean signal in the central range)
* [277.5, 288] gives 0.03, 1.27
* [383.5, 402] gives 0.46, 0.901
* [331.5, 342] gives 0.04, 1.3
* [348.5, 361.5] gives 0.06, 1.29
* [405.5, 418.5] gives 0.47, 0.901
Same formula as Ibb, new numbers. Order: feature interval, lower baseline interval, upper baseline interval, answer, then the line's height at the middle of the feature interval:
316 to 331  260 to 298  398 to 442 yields -0.07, 1.25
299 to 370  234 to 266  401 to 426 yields -0.22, 1.08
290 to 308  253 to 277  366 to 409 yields -0.08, 1.27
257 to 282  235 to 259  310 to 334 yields -0.02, 1.32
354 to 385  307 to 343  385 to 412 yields -0.21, 1.07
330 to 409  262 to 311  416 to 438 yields 0.06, 1.24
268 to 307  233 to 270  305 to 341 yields -0.01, 1.33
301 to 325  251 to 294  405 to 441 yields -0.07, 1.28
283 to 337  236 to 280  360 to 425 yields -0.11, 1.21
